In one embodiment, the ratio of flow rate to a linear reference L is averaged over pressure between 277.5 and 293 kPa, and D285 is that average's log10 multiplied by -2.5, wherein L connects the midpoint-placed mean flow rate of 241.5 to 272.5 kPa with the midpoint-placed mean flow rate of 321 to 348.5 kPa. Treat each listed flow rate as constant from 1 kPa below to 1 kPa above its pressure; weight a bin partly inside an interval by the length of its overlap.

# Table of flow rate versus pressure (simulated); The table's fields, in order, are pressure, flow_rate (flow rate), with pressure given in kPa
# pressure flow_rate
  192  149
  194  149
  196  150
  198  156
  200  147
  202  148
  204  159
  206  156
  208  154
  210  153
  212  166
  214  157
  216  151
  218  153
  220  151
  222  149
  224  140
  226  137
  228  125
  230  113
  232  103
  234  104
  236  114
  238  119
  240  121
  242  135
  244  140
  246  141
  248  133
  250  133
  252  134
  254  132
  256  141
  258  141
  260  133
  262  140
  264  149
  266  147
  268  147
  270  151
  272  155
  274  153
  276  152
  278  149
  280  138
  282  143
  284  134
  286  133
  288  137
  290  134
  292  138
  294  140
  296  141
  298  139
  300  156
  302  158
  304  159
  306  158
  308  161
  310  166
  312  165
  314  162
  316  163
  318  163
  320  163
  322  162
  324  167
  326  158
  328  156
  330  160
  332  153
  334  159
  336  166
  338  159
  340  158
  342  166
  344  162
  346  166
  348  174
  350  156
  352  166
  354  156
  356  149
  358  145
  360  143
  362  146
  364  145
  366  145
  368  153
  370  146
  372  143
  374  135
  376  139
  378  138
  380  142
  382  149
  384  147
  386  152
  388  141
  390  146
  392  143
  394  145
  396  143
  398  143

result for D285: 0.078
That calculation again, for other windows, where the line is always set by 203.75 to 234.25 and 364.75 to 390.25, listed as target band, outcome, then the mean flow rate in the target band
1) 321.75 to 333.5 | -0.111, 159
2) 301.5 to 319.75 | -0.130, 162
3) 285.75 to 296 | 0.048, 137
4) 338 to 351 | -0.137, 163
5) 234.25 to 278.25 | 0.035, 138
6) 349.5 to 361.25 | -0.060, 152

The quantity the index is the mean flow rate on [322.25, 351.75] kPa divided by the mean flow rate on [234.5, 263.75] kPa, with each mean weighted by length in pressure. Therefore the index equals 1.22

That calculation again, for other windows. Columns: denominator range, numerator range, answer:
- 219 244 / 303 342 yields 1.27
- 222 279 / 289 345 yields 1.16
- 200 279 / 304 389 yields 1.10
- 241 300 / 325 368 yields 1.11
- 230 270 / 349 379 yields 1.11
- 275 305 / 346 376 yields 1.05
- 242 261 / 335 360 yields 1.17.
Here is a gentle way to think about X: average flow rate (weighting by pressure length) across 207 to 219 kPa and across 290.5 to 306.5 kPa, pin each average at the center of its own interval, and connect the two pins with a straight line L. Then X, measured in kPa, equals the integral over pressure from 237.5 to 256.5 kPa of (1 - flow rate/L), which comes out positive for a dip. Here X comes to 2.4 kPa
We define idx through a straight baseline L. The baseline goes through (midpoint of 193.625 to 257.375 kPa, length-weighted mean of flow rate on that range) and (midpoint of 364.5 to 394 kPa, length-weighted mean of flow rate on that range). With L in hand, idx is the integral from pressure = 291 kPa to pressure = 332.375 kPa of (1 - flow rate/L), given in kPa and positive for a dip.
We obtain -4.2 kPa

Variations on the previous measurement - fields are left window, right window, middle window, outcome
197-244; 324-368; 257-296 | 1.2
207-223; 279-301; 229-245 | 3.3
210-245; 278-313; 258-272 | -0.3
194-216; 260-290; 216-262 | 5.3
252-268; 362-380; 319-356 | -4.9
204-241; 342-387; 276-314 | -0.9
